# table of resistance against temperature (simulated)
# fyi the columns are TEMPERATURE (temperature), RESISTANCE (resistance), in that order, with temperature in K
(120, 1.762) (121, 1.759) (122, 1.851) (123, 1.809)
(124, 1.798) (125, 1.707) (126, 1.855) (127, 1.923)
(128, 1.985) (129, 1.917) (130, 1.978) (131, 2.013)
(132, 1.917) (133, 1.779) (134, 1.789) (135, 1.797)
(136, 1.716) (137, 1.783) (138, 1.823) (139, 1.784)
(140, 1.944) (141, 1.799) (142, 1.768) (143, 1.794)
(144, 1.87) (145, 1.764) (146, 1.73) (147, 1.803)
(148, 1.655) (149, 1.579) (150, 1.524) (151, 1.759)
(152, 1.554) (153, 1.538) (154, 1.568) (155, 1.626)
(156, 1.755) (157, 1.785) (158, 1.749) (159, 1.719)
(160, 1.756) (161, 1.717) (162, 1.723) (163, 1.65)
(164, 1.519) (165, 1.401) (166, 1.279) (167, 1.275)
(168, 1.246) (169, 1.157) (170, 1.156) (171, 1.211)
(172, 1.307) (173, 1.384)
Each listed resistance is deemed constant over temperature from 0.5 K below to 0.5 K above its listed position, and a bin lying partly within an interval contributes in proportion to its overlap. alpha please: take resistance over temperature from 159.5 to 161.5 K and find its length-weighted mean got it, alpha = 1.74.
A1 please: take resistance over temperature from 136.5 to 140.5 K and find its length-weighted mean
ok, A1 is 1.83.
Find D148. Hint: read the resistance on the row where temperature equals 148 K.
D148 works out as 1.655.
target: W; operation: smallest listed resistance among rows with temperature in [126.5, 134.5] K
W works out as 1.779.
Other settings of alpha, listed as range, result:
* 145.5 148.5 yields 1.73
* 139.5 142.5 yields 1.84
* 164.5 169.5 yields 1.27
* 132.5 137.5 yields 1.77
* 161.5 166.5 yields 1.51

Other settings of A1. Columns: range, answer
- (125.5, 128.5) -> 1.92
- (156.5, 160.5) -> 1.75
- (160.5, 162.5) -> 1.72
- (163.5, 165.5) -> 1.46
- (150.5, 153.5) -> 1.62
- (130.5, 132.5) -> 1.96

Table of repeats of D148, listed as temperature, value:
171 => 1.211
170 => 1.156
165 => 1.401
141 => 1.799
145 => 1.764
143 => 1.794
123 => 1.809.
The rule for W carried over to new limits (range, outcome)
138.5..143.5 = 1.768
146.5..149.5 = 1.579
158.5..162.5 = 1.717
